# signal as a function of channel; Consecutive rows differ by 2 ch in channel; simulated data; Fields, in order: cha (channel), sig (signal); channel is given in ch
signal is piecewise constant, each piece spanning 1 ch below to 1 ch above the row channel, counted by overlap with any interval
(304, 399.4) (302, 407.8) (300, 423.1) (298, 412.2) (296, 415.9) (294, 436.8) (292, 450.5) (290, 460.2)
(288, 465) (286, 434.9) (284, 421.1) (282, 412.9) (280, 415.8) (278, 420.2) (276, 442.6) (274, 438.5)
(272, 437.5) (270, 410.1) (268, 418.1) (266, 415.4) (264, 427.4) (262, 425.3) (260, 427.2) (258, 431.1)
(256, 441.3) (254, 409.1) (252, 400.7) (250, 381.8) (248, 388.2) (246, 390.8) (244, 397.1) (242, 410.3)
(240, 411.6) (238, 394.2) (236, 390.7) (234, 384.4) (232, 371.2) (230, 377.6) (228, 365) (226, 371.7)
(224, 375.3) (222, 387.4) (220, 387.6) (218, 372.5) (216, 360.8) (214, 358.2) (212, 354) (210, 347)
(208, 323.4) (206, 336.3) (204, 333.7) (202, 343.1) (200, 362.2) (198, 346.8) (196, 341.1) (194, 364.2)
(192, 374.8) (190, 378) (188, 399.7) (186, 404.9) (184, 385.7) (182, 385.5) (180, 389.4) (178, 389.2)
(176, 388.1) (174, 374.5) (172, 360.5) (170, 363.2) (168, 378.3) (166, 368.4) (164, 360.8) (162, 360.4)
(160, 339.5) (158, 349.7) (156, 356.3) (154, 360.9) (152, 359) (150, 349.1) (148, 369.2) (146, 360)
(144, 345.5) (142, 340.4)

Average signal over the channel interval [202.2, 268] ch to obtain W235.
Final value 386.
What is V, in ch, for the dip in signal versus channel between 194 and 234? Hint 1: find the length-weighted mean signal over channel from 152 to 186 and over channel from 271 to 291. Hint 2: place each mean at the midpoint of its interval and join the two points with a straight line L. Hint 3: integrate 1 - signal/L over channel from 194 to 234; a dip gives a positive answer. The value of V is 3.7 ch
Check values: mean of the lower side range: 370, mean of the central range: 359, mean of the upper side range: 435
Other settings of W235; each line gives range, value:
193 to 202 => 352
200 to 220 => 350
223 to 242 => 384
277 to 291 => 433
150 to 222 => 365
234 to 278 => 413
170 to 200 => 376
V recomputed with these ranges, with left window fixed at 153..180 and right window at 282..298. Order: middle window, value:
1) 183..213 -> 1.9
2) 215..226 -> 0.6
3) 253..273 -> -0.1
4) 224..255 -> 1.4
